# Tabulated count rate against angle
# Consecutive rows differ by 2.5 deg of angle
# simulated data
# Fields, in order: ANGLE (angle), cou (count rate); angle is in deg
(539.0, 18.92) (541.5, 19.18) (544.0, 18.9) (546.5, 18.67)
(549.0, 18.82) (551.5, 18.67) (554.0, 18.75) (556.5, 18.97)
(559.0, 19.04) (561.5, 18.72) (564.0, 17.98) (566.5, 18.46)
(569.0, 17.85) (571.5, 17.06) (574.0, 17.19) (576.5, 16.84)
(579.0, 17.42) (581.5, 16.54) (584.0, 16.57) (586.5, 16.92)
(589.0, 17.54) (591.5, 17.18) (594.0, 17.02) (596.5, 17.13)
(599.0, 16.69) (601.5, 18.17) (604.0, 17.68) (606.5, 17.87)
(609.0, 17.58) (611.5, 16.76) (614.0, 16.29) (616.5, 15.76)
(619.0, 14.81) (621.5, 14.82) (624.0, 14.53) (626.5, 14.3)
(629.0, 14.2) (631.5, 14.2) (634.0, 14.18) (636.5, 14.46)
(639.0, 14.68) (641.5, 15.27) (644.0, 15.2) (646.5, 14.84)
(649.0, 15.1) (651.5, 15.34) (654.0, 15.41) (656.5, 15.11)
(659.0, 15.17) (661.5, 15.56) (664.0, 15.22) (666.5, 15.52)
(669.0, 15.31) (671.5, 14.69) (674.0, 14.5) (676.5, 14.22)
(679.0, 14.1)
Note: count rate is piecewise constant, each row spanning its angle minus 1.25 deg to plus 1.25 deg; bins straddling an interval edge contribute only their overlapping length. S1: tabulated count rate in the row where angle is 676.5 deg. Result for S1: 14.22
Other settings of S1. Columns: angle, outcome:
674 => 14.5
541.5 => 19.18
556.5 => 18.97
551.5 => 18.67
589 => 17.54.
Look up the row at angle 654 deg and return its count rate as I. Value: 15.41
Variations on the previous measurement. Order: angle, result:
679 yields 14.1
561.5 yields 18.72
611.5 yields 16.76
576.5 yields 16.84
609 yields 17.58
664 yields 15.22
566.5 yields 18.46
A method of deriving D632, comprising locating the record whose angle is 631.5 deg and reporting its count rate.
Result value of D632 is 14.2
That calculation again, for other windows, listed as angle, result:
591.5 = 17.18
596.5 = 17.13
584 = 16.57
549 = 18.82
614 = 16.29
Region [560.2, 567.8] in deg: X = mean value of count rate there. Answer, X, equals 18.4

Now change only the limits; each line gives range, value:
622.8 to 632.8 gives 14.3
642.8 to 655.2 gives 15.2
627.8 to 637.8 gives 14.3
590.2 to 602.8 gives 17.2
